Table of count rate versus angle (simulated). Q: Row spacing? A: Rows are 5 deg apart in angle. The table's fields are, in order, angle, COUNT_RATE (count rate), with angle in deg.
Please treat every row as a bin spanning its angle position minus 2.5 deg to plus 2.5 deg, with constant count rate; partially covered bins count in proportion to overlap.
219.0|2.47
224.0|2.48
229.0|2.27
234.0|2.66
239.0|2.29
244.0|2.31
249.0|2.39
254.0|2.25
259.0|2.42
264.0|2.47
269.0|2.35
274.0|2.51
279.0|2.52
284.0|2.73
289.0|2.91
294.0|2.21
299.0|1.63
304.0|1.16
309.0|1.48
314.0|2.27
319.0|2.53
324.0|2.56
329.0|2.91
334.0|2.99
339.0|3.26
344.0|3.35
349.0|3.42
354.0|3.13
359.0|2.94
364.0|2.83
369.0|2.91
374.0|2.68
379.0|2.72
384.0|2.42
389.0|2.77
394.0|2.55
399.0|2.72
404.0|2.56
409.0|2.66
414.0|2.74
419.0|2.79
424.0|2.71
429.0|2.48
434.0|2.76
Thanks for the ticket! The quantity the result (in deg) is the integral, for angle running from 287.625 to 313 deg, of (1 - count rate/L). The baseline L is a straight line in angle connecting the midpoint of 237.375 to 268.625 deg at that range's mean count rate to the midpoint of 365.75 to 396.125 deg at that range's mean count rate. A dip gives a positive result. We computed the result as 6.3 deg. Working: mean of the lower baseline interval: 2.36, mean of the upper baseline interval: 2.68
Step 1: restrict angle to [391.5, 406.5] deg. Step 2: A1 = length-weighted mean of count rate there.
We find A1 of 2.61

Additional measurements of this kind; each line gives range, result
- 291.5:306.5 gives 1.67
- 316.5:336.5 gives 2.75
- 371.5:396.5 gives 2.63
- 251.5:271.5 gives 2.37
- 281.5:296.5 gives 2.62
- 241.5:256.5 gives 2.32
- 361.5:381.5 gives 2.79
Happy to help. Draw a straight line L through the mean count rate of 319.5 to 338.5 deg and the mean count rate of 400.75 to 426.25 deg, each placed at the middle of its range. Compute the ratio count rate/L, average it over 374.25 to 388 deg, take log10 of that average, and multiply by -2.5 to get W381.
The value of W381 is 0.06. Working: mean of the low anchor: 2.84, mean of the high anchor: 2.69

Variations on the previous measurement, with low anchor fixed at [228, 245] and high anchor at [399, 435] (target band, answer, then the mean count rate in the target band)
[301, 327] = 0.245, 2.01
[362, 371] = -0.109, 2.87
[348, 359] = -0.229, 3.18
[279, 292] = -0.111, 2.74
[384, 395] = 0.004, 2.62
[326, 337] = -0.160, 2.95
